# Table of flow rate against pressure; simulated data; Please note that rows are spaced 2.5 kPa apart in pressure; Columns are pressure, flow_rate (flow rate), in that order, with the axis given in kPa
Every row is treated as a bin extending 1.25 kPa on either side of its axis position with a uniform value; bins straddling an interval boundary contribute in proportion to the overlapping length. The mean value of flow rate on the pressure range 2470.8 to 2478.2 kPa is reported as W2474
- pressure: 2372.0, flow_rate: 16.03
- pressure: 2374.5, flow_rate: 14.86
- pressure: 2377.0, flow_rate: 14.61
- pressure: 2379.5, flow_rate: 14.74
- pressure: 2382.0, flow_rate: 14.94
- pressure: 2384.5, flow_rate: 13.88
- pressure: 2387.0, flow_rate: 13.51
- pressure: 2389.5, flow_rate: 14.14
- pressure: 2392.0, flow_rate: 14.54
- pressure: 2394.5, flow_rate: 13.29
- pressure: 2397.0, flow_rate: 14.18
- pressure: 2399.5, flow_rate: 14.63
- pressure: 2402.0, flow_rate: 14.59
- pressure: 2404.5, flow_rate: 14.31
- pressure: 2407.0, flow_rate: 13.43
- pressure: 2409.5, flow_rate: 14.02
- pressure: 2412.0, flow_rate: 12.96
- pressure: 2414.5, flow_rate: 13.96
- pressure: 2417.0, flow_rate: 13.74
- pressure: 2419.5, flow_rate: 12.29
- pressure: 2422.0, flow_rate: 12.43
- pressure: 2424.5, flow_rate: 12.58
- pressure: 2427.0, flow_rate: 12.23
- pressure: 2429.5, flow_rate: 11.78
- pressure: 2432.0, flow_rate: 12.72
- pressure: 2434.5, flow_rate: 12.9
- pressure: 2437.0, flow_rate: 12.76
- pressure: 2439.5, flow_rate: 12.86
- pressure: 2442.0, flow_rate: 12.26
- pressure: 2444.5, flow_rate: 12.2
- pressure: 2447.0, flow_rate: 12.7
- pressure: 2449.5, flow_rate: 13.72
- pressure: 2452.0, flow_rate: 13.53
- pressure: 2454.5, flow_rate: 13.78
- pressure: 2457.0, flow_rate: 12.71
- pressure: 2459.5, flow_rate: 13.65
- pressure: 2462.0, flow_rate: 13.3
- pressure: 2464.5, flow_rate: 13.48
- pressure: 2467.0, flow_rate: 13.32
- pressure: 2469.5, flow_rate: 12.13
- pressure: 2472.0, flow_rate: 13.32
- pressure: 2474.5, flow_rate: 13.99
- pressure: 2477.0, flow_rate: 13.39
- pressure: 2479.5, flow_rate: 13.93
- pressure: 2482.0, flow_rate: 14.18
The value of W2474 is 13.6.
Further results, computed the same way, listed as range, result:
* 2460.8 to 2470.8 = 13.1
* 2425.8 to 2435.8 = 12.4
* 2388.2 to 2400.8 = 14.2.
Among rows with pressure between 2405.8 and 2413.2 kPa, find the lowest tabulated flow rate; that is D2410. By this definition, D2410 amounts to 12.96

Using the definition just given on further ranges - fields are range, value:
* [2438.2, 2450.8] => 12.2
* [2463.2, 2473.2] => 12.13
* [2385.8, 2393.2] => 13.51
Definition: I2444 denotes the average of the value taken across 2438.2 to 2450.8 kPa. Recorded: 12.8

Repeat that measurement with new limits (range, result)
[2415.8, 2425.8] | 12.8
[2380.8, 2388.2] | 14.1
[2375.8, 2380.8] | 14.7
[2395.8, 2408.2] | 14.2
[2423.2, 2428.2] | 12.4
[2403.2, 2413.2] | 13.7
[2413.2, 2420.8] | 13.3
